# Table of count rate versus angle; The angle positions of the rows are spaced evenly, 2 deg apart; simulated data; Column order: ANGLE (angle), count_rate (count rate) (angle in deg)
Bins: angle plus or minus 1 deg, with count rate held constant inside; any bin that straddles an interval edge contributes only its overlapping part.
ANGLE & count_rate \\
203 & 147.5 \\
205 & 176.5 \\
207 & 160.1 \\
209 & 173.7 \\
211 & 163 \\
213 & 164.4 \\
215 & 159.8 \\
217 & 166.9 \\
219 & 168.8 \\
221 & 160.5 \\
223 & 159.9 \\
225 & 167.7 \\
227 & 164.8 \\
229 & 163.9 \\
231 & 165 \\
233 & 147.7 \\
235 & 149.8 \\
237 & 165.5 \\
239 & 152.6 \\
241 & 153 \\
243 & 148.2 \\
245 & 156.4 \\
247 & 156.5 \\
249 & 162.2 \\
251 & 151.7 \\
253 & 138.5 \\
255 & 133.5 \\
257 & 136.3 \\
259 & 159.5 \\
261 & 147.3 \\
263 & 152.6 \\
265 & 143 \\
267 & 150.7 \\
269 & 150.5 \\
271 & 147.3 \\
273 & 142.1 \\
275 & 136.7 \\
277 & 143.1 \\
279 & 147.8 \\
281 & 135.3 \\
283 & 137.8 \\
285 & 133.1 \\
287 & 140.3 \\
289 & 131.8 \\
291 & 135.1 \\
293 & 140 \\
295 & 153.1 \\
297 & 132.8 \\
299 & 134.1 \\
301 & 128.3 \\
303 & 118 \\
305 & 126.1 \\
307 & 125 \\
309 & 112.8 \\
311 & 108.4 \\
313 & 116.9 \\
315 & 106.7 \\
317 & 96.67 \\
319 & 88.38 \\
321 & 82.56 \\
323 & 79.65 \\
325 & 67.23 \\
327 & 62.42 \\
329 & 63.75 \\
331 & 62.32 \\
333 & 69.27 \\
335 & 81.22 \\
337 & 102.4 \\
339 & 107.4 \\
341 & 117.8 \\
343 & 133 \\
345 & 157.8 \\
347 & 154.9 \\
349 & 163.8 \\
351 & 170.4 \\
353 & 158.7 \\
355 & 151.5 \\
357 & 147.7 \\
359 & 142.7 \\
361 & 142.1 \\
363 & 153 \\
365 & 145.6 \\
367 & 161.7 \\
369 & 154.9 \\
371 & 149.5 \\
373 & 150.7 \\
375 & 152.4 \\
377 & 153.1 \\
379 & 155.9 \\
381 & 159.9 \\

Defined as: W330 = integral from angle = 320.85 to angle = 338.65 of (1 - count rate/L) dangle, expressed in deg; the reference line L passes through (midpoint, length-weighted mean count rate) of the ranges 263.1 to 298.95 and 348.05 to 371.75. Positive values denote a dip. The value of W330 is 8.8 deg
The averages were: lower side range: 141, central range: 75.4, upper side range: 153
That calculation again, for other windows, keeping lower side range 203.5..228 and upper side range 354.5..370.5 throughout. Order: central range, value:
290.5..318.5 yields 5.92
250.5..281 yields 2.86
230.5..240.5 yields 0.46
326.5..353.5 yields 6.59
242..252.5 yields 0.50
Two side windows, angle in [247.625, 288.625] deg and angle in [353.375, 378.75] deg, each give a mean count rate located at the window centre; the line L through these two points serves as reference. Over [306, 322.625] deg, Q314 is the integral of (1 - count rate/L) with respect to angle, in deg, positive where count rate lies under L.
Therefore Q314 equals 4.9 deg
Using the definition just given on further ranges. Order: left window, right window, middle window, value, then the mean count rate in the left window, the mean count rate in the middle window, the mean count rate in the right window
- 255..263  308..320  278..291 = -1.05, 147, 137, 105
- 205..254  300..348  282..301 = -2.30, 160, 137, 103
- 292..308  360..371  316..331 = 6.76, 132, 76.2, 151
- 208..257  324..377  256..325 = 7.05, 158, 129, 128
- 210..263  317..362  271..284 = -0.16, 156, 141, 114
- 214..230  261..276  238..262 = 0.57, 164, 150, 146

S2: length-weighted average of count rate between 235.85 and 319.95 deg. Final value 138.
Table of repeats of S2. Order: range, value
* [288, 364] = 119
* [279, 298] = 138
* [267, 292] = 140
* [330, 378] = 137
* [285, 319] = 125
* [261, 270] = 149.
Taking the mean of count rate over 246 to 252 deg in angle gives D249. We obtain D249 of 157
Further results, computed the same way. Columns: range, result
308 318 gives 108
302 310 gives 120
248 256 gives 146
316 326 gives 82.9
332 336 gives 75.2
